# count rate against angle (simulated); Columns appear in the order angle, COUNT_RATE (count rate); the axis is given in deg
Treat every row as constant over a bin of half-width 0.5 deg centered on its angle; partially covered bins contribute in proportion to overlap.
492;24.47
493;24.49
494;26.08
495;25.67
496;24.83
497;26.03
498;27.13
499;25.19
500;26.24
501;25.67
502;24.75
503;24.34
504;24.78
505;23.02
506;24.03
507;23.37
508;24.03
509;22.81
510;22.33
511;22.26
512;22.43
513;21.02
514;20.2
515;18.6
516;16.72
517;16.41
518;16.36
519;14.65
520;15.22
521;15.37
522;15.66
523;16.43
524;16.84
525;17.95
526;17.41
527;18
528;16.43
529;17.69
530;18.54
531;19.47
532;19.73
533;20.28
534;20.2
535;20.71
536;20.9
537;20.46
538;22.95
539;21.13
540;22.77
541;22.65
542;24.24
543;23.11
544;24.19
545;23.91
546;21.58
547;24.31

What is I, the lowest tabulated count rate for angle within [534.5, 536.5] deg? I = 20.71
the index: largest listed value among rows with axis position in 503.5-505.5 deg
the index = 24.78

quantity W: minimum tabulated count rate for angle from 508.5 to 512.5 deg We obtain 22.26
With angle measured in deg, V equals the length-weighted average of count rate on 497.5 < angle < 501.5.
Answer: 26.1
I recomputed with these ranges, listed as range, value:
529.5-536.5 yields 18.54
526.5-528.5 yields 16.43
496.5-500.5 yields 25.19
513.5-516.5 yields 16.72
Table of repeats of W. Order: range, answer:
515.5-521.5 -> 14.65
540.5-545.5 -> 22.65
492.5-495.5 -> 24.49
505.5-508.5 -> 23.37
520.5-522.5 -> 15.37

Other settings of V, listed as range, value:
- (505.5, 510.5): 23.3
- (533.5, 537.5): 20.6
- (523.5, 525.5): 17.4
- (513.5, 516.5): 18.5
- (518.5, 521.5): 15.1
